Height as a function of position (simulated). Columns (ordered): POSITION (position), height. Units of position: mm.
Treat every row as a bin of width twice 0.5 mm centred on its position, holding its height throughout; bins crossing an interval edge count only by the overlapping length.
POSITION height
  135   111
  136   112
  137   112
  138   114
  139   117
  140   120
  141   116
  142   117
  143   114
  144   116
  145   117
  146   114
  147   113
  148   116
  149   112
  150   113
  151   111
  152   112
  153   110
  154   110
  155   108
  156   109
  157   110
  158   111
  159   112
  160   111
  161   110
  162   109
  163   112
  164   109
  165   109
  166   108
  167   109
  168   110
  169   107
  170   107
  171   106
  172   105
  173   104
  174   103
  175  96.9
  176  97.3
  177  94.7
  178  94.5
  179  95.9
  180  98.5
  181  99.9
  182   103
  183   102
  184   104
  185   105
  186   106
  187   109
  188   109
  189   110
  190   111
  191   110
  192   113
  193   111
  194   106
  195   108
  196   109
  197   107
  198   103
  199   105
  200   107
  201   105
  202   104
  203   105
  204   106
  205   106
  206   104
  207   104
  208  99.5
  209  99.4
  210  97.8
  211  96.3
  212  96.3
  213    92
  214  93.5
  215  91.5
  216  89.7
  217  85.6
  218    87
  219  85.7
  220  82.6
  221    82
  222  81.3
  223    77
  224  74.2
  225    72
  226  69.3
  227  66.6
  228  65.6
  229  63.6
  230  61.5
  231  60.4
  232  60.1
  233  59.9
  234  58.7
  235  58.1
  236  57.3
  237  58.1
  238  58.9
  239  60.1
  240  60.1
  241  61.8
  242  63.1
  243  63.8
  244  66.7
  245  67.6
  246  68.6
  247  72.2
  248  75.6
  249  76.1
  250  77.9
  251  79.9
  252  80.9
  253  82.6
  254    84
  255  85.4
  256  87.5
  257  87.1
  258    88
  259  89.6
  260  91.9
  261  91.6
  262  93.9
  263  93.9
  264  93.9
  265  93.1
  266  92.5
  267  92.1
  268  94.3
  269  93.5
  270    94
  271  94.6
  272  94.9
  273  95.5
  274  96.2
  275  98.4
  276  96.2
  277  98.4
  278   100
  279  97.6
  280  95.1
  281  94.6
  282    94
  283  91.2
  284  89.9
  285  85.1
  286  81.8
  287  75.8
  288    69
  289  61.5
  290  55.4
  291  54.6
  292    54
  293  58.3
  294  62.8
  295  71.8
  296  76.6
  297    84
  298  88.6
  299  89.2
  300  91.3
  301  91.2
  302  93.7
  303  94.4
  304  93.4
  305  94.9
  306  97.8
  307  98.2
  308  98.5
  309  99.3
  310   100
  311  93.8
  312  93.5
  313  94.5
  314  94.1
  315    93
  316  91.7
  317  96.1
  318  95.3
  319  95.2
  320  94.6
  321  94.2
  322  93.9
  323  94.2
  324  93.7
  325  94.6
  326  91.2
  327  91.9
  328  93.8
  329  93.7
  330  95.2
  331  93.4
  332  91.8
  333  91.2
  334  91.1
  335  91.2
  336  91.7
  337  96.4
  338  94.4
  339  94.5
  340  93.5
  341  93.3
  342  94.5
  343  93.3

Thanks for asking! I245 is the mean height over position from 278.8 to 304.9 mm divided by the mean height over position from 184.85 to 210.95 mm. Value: 0.76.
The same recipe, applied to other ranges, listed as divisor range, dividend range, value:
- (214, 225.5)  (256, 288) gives 1.11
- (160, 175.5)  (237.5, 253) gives 0.65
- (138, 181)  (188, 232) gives 0.85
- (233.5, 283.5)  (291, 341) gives 1.09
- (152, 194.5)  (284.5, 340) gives 0.83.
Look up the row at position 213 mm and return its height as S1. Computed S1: 92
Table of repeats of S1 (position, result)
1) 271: 94.6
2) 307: 98.2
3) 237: 58.1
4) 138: 114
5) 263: 93.9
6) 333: 91.2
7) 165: 109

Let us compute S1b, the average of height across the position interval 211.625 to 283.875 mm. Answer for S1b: 81.1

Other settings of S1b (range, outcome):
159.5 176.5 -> 107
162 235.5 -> 95.2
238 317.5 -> 84.9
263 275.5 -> 94.4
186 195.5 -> 109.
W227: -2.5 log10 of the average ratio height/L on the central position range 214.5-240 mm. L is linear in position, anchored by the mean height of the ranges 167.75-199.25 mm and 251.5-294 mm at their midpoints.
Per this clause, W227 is 0.335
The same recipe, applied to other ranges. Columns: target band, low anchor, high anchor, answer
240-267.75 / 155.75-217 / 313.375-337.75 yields 0.214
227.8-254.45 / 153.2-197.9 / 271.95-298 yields 0.342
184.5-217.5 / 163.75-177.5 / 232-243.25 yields -0.220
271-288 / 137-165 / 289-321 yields -0.015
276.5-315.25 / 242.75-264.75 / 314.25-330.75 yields 0.043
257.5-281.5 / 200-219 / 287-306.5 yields -0.124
